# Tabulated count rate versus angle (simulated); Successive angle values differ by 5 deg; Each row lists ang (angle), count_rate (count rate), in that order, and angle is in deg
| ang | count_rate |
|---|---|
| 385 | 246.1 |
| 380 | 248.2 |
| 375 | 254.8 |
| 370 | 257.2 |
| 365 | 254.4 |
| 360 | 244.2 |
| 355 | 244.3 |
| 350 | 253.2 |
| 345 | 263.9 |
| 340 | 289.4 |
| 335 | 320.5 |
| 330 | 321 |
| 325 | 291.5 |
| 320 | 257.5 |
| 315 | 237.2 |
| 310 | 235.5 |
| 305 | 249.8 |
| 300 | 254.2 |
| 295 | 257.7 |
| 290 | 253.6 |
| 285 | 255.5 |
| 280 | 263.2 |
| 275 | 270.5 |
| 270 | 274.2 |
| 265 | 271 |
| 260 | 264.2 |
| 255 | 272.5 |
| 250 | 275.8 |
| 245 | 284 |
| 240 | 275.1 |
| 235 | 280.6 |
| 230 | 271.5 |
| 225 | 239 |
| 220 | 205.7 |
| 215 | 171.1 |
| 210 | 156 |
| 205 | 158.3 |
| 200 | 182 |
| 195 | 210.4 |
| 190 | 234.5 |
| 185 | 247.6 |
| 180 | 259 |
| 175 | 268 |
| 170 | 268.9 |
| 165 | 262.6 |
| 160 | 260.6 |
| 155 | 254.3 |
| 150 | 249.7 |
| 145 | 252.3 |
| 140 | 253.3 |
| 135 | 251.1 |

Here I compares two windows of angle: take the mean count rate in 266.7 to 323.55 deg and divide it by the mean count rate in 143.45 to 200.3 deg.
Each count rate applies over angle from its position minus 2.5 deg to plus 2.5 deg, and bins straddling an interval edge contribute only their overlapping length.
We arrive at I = 1.03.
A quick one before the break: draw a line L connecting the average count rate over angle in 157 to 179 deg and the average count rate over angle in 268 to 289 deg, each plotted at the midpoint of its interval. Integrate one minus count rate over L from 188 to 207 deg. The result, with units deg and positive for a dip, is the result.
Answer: 4.9 deg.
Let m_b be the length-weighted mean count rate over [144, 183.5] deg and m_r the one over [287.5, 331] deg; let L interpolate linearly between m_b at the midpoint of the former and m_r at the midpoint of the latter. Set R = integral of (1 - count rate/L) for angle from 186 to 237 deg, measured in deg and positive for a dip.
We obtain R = 9.5 deg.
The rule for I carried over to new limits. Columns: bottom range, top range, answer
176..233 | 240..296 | 1.25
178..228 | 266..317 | 1.24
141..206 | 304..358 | 1.12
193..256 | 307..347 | 1.21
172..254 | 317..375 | 1.16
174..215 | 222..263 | 1.28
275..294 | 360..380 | 0.98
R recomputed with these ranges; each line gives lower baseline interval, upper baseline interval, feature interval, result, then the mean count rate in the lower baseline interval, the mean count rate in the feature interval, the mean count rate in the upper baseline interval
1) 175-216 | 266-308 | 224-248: -4.30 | 208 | 272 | 260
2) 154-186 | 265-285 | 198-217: 7.00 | 261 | 166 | 268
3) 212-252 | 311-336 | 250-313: 1.17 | 249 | 261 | 280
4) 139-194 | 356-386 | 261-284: -1.45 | 254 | 268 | 251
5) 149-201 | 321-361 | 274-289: 0.34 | 247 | 261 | 279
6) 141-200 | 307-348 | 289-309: 1.39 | 249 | 252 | 276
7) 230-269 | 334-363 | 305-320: 1.51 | 275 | 242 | 266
